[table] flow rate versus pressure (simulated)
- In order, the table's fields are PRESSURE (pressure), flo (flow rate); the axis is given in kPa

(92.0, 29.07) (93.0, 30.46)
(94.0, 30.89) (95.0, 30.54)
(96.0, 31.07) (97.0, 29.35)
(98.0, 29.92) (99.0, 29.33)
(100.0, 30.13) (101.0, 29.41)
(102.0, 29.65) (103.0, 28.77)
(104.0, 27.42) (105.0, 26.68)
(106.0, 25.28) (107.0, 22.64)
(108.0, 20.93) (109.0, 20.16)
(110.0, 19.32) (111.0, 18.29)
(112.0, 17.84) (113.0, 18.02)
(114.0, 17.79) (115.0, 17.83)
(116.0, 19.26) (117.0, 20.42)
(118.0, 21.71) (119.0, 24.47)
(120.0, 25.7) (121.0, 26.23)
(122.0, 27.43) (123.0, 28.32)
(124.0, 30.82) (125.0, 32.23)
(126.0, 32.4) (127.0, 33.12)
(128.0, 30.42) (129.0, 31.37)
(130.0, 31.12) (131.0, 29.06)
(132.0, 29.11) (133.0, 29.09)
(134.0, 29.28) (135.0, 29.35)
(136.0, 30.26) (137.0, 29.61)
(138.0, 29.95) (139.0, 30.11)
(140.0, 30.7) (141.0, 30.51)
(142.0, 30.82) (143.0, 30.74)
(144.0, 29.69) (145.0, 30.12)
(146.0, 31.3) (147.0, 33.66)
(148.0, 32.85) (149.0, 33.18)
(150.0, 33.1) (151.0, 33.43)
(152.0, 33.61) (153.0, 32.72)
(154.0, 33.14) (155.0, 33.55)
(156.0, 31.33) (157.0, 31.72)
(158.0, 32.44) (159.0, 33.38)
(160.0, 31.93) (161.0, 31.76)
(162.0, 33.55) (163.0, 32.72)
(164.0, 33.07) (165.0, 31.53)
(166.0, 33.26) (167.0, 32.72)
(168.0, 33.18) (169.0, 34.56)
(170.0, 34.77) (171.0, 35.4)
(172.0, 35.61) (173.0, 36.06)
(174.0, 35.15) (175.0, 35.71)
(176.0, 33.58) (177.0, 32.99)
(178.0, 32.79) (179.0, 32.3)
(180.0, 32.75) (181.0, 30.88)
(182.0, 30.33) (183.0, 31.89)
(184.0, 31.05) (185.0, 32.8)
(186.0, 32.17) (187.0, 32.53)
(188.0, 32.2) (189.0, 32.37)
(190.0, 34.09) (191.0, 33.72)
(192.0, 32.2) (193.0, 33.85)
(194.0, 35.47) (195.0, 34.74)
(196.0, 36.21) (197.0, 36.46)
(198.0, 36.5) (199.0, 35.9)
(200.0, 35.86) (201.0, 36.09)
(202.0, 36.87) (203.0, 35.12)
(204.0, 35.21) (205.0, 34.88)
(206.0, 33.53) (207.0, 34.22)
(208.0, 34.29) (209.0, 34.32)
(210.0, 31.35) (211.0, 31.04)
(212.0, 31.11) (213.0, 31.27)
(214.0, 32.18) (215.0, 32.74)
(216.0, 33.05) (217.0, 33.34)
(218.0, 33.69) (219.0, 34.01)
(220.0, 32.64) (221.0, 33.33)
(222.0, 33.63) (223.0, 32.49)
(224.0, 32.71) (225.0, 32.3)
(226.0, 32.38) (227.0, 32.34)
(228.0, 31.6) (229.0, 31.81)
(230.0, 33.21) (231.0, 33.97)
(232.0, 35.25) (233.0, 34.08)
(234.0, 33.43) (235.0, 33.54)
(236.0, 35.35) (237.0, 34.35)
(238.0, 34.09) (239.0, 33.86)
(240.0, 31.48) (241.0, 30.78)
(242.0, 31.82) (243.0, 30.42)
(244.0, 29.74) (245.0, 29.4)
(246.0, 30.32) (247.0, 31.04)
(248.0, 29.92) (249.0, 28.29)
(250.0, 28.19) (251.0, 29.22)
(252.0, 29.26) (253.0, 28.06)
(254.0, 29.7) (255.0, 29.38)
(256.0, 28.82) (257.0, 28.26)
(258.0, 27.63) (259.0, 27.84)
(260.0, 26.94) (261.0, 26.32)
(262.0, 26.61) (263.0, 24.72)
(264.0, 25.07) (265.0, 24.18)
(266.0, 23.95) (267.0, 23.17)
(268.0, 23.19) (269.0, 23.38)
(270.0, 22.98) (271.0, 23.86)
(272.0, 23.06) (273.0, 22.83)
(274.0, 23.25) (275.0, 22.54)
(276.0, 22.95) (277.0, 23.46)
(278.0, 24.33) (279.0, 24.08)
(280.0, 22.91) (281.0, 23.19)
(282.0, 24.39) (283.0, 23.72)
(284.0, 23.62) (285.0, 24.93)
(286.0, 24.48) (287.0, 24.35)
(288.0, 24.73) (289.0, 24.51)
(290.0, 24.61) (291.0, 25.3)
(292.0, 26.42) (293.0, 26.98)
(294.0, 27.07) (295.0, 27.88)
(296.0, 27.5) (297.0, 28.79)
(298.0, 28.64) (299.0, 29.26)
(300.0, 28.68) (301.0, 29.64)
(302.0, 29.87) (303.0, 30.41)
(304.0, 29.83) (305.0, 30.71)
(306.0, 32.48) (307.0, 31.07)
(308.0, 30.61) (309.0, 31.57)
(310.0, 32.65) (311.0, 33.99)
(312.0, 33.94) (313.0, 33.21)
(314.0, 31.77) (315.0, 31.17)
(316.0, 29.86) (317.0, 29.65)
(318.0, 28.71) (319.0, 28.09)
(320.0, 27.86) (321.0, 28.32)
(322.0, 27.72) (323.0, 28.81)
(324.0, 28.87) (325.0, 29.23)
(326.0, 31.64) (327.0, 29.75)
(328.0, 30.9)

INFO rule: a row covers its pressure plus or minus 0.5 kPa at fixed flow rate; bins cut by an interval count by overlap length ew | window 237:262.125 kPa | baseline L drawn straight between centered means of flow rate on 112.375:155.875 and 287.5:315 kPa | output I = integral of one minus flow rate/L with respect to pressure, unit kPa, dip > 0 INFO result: -0.3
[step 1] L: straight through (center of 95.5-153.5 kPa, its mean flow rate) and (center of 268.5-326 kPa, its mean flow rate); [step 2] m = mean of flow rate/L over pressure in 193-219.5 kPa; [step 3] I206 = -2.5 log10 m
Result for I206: -0.23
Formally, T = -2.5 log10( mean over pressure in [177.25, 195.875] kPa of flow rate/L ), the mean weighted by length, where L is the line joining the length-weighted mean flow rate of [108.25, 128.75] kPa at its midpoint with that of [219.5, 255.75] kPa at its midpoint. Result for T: -0.15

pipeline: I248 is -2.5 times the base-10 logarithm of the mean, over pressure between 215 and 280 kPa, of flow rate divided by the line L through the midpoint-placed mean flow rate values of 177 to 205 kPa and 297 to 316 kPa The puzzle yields 0.12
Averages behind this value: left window 33.8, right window 31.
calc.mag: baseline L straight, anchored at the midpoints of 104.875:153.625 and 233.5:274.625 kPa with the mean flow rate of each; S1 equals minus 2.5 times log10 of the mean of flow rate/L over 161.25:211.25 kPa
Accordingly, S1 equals -0.209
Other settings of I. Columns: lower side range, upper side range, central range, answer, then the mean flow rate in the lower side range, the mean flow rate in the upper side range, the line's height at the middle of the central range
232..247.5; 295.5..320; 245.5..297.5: 9.4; 32.3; 30.5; 31.5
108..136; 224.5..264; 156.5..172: -3.3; 25.6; 30.6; 27.3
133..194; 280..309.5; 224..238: -1.7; 32.4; 27.3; 29.8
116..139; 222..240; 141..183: -3.8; 28.5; 33.3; 30.1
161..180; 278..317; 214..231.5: -0.8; 33.7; 28.1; 31.4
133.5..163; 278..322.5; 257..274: 2.4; 31.7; 28.1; 28.9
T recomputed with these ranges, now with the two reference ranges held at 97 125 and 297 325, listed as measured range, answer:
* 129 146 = -0.19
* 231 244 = -0.18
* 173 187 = -0.23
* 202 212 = -0.23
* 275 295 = 0.20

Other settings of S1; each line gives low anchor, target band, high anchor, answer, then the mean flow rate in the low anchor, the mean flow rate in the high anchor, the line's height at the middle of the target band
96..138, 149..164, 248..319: -0.23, 26.4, 27.1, 26.6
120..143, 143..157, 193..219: -0.05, 30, 34.2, 31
